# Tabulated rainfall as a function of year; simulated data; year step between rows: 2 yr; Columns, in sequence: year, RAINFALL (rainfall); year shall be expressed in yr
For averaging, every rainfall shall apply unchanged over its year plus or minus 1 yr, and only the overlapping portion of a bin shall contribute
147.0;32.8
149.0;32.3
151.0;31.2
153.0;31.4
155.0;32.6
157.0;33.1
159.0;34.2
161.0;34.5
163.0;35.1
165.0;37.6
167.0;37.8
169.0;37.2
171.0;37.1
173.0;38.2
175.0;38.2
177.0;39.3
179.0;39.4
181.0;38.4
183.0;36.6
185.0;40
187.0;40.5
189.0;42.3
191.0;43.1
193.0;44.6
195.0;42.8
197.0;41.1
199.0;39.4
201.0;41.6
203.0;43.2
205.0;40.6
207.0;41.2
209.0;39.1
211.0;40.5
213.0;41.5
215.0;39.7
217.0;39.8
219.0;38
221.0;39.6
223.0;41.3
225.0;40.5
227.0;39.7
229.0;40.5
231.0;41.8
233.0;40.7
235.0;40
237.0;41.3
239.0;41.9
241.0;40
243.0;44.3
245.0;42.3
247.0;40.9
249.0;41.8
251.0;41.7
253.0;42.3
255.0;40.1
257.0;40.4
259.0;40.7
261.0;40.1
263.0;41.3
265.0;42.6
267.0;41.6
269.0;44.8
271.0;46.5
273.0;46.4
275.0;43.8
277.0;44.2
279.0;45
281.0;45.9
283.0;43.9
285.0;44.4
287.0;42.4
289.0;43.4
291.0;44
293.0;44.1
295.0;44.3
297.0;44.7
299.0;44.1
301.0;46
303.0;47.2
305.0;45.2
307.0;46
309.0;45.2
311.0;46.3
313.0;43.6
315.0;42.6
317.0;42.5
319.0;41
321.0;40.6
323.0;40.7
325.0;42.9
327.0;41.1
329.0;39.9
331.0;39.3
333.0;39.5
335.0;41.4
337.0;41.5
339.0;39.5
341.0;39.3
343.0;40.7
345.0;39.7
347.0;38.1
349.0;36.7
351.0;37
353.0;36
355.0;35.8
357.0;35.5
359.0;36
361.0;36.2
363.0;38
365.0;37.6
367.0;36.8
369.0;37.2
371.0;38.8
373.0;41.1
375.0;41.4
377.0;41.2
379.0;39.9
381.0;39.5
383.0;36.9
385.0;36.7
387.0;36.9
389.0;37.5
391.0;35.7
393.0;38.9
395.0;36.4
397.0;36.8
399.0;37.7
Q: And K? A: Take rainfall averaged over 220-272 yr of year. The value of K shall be 41.5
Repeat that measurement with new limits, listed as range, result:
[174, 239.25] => 40.5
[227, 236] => 40.6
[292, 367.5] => 40.9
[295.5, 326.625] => 43.9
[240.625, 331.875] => 43.1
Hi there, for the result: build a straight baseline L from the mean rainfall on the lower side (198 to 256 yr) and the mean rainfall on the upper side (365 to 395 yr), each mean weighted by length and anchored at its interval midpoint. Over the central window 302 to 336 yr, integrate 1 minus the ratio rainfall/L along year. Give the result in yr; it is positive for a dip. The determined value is -2.83 yr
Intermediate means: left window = 40.9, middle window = 42.6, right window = 38.4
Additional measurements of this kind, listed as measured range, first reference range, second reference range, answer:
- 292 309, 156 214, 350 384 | -3.00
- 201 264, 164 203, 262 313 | 1.73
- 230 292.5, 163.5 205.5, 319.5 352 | -4.27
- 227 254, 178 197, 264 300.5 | 0.84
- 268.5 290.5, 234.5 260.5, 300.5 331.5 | -1.25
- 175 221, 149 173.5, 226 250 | -3.19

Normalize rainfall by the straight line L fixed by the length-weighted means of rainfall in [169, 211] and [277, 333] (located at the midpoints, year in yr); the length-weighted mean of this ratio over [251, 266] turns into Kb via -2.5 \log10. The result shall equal 0.03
